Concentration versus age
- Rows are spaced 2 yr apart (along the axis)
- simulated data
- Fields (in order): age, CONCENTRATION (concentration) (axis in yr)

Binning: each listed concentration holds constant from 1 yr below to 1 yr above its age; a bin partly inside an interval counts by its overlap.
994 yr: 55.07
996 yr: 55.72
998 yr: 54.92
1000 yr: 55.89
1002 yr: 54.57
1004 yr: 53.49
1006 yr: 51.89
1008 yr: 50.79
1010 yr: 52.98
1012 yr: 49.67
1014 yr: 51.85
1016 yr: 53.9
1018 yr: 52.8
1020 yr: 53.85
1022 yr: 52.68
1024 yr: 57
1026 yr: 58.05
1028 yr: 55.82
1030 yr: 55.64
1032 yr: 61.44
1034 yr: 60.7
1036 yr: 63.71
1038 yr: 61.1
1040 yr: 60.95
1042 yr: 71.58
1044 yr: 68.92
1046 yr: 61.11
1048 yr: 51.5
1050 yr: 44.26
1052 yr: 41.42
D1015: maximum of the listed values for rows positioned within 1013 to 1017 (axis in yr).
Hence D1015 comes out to 53.9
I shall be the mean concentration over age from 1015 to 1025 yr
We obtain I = 54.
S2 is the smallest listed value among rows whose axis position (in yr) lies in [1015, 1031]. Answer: 52.68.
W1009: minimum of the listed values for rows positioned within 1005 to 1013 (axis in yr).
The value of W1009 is 49.67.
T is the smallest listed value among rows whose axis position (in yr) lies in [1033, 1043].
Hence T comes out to 60.7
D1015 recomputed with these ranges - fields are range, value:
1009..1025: 57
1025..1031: 58.05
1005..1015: 52.98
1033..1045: 71.58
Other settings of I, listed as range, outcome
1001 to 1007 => 53.3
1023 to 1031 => 56.6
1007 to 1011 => 51.9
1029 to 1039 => 60.5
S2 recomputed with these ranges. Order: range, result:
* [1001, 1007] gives 51.89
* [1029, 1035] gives 55.64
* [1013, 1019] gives 51.85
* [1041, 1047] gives 61.11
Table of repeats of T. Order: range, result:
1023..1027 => 57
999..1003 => 54.57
